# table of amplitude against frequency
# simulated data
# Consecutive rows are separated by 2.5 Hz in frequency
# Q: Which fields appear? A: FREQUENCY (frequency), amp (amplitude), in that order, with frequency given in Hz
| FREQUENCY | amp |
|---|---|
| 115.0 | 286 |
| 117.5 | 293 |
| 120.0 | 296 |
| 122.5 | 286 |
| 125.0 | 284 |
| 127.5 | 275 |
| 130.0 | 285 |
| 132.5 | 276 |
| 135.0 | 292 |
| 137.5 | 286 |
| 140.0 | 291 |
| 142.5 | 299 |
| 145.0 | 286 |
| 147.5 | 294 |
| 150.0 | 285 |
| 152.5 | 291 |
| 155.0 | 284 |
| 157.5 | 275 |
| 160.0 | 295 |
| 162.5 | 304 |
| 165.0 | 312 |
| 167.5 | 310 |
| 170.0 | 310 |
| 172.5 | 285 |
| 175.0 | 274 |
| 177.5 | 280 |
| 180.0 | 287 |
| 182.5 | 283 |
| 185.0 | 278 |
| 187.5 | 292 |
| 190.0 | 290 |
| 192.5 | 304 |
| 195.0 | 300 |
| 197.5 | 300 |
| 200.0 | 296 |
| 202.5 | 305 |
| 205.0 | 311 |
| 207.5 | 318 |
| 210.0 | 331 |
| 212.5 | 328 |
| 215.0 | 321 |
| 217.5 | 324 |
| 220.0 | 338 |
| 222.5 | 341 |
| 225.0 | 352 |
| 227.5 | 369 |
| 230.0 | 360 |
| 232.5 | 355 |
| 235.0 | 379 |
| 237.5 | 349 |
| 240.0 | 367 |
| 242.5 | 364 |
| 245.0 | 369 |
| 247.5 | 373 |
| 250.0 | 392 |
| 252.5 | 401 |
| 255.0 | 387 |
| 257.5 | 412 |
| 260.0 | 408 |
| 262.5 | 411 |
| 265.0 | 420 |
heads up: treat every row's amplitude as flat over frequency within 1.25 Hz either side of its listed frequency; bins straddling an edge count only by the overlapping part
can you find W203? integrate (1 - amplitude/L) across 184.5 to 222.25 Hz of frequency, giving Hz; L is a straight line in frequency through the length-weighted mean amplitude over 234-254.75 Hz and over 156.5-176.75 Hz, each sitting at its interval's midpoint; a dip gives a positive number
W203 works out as 2.6 Hz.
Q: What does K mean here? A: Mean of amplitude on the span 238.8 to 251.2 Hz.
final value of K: 373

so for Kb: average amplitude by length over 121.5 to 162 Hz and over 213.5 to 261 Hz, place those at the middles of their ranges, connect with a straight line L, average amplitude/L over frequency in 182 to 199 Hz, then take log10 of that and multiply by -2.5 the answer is 0.12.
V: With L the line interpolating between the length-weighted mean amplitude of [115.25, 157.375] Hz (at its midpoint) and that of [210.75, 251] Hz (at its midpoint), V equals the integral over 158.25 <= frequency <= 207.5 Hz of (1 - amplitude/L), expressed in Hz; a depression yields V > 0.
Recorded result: 3.7 Hz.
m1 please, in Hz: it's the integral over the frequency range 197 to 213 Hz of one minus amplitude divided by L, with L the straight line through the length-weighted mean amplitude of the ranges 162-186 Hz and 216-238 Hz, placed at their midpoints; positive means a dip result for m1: 0.7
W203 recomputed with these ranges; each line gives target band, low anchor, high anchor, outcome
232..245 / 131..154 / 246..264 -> 0.61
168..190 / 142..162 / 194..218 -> 1.01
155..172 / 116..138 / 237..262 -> 0.87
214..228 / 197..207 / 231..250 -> -0.18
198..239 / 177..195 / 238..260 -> 0.27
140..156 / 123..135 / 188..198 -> -0.20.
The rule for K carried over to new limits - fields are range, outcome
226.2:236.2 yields 366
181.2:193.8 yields 289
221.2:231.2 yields 355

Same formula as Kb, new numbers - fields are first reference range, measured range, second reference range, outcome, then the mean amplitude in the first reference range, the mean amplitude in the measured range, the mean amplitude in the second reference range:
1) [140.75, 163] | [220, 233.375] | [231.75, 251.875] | 0.01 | 290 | 354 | 370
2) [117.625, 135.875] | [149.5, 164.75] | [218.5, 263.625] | 0.07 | 285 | 291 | 373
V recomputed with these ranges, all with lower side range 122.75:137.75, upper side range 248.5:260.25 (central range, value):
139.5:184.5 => 3.01 Hz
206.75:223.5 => 1.54 Hz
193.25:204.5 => 1.49 Hz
